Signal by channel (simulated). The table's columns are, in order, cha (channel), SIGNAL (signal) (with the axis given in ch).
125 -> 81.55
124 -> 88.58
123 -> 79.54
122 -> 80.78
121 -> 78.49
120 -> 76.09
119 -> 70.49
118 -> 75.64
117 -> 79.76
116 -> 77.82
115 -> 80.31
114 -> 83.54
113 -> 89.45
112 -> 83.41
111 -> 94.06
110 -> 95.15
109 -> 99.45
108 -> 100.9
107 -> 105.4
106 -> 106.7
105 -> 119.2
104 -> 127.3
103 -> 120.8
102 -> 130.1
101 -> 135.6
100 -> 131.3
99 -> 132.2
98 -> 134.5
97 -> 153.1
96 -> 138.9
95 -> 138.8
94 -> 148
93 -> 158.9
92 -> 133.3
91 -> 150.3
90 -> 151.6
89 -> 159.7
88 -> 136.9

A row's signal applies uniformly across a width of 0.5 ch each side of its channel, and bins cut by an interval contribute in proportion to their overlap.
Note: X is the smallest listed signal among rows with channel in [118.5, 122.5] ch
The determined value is 70.49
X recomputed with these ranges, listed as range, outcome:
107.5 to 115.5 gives 80.31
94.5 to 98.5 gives 134.5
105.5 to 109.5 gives 99.45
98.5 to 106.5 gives 106.7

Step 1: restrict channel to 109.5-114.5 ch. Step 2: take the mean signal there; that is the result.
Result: 89.1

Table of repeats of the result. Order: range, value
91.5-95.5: 145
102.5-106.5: 118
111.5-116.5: 82.9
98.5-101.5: 133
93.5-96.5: 142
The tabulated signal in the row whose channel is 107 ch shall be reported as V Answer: 105.4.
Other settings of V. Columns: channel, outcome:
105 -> 119.2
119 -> 70.49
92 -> 133.3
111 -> 94.06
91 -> 150.3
